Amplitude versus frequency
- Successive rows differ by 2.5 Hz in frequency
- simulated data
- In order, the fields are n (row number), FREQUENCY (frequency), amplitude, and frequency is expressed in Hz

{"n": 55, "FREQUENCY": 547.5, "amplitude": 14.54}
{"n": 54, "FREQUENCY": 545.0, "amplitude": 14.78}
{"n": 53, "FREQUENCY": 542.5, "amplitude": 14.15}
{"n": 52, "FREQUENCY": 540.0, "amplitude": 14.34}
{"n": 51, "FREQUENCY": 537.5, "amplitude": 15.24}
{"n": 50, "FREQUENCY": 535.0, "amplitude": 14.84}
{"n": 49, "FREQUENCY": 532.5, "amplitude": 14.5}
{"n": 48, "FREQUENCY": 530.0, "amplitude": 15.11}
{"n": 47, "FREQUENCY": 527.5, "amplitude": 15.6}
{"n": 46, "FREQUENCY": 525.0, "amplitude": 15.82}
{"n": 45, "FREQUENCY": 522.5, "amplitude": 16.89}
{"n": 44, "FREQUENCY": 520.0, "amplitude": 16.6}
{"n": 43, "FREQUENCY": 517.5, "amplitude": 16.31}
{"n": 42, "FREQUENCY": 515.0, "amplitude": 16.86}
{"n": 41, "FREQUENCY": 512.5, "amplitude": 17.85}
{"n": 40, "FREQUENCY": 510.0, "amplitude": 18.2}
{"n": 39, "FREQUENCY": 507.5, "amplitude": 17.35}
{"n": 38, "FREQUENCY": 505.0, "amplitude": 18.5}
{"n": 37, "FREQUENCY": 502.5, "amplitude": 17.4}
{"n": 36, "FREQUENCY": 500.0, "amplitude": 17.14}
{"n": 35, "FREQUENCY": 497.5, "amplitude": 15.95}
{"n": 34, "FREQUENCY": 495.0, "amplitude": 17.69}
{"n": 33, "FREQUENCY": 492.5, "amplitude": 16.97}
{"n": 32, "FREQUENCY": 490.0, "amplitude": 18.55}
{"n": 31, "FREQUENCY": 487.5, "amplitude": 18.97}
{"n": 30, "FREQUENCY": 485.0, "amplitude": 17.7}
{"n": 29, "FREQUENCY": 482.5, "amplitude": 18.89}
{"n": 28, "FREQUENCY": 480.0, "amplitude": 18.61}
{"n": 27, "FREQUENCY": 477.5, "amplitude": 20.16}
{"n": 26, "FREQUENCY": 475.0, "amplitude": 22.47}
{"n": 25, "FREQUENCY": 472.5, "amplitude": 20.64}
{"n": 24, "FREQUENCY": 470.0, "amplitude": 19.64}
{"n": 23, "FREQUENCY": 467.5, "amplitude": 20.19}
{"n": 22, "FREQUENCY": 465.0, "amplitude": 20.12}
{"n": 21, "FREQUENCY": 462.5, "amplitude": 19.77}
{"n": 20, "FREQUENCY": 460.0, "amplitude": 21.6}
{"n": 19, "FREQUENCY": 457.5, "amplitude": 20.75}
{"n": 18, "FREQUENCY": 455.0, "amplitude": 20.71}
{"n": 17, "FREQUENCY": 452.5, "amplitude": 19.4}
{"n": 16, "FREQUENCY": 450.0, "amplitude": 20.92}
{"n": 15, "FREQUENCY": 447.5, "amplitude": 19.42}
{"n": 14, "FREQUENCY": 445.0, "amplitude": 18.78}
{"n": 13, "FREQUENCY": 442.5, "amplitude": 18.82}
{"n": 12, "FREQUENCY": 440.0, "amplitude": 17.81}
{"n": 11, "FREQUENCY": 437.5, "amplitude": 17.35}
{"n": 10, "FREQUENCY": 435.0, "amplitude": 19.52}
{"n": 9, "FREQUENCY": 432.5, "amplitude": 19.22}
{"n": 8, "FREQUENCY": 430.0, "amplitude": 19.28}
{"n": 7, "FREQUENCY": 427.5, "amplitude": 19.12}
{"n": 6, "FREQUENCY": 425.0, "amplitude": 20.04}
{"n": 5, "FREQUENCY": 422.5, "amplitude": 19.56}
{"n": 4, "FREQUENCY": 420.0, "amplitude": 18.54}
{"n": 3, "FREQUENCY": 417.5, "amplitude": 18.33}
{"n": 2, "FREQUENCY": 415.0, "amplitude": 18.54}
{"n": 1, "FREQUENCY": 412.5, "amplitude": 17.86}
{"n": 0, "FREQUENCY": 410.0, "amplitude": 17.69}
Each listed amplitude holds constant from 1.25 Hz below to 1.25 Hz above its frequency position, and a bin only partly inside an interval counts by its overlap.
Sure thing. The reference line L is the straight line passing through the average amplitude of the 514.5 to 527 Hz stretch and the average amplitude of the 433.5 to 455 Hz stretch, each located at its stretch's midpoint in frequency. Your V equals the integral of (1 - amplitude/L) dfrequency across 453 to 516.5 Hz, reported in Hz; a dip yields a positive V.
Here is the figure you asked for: -4.3 Hz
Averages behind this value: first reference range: 19.1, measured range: 18.9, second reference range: 16.4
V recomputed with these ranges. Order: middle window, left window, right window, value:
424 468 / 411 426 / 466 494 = -1.30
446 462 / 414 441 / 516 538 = -2.13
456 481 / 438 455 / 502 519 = -2.40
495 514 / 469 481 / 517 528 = 0.34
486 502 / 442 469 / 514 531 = 0.27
